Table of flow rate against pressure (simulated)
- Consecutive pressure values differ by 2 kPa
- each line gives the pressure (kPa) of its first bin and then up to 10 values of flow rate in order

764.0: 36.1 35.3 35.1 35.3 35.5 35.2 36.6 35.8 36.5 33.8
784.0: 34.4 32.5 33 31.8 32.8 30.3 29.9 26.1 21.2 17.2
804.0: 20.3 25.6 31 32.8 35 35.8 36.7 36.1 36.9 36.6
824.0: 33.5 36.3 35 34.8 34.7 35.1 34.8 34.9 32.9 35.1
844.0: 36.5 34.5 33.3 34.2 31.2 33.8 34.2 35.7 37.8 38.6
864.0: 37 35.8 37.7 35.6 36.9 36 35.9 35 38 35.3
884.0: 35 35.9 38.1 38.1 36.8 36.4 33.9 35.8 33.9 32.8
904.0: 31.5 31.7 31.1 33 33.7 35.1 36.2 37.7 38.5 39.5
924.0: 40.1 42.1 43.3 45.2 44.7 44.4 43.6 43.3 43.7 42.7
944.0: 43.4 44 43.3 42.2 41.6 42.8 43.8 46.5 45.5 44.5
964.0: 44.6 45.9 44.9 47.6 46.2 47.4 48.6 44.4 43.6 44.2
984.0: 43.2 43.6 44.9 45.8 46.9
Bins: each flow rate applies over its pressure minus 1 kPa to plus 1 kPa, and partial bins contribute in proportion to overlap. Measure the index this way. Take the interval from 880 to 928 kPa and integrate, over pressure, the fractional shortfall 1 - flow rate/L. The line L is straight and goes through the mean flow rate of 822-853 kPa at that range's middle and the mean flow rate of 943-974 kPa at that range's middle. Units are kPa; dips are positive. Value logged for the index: 4.9 kPa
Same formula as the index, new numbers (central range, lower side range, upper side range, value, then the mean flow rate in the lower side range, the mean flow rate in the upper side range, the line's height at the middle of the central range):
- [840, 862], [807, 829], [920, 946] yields 1.5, 35.1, 42.9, 37.3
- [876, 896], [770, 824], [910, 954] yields 0.9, 32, 41.2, 38.1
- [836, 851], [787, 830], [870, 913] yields -0.8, 31.2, 35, 32.8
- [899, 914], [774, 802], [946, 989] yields 2.8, 31.5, 44.7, 40.2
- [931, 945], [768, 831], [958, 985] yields -0.2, 32.4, 45.5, 42.9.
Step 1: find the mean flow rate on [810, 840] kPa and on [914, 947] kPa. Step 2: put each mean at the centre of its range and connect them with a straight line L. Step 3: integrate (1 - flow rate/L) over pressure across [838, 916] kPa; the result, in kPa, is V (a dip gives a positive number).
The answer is 6.7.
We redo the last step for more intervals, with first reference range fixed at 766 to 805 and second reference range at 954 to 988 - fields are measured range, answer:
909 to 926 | 1.7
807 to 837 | -0.8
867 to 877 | 0.4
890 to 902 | 1.3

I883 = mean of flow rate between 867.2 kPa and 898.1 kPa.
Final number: 36.3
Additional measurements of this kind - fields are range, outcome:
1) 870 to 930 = 36.3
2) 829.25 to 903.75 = 35.4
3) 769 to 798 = 33.5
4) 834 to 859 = 34.3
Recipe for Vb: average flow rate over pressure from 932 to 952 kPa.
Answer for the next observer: 43.4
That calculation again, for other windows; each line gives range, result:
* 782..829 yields 31.4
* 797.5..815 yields 27.3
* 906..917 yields 33.6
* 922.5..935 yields 43.1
